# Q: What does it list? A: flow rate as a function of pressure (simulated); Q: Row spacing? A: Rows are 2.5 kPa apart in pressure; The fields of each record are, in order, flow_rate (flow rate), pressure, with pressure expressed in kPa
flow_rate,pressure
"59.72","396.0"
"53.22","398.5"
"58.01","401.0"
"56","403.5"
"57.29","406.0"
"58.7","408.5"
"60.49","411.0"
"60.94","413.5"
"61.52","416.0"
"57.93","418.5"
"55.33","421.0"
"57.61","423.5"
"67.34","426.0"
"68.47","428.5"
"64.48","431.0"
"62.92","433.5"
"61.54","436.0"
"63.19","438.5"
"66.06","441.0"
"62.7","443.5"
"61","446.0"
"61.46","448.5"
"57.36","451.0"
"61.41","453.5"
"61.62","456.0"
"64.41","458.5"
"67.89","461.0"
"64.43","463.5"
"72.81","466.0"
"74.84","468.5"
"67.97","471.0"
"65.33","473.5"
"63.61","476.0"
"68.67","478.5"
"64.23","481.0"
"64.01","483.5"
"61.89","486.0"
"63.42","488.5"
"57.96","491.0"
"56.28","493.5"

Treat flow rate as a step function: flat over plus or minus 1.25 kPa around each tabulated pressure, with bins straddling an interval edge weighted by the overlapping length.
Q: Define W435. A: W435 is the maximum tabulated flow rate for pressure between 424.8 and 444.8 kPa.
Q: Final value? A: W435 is 68.47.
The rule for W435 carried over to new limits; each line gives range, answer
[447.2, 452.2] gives 61.46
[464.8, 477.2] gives 74.84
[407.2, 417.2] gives 61.52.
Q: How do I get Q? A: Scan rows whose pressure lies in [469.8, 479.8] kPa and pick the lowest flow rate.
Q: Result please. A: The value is 63.61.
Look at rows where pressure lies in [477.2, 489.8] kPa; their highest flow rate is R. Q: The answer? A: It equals 68.67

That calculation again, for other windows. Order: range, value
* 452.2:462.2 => 67.89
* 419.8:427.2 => 67.34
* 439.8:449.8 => 66.06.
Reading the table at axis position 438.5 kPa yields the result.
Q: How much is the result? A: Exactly 63.19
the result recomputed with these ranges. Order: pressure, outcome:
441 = 66.06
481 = 64.23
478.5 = 68.67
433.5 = 62.92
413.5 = 60.94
